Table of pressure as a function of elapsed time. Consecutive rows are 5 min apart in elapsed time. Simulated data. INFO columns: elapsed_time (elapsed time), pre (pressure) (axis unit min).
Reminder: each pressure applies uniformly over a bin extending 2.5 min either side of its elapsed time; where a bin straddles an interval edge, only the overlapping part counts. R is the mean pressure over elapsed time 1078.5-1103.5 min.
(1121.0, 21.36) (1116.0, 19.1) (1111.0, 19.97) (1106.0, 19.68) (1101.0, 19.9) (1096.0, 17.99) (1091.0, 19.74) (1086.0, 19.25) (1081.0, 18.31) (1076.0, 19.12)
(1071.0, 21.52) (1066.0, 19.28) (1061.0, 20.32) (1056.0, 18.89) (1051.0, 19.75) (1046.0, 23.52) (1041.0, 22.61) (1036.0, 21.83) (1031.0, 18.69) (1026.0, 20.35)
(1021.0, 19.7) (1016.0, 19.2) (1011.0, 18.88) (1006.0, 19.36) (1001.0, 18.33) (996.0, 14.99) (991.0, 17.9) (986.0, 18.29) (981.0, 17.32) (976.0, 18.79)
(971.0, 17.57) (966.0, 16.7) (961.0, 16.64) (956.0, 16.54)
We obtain 19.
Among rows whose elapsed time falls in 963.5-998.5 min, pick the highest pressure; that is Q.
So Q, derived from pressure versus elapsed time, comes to 18.79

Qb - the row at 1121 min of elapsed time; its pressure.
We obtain 21.36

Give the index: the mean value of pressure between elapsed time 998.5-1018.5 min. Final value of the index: 18.9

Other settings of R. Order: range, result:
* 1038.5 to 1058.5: 21.2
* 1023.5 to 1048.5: 21.4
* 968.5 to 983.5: 17.9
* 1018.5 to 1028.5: 20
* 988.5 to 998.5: 16.4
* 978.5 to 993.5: 17.8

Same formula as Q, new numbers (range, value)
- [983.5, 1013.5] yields 19.36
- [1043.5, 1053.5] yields 23.52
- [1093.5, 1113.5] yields 19.97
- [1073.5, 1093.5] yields 19.74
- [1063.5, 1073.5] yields 21.52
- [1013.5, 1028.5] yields 20.35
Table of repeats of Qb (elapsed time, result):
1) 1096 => 17.99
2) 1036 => 21.83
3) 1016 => 19.2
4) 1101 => 19.9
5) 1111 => 19.97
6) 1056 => 18.89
